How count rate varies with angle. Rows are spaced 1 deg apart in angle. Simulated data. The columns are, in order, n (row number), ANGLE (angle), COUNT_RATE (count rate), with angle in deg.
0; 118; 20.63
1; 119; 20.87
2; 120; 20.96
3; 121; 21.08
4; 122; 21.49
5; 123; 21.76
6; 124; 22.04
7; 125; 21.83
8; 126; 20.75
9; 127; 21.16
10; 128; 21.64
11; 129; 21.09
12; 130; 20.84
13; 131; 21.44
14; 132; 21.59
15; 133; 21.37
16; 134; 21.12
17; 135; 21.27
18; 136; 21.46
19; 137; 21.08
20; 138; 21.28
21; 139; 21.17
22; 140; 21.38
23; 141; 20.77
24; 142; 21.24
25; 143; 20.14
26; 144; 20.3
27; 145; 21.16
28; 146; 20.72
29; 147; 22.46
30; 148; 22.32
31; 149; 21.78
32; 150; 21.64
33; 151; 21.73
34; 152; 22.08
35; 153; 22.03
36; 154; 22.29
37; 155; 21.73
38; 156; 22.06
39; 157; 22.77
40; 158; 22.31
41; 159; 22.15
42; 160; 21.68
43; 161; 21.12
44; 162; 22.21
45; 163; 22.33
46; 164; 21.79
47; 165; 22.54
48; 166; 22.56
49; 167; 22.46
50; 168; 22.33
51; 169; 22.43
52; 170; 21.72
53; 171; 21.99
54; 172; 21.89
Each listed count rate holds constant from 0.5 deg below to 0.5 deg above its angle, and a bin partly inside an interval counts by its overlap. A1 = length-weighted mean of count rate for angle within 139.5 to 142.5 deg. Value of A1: 21.1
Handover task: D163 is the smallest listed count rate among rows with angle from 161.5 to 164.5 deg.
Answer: 21.79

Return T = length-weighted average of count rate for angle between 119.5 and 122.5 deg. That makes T 21.2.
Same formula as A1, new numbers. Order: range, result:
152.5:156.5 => 22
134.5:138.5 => 21.3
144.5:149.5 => 21.7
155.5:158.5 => 22.4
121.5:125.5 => 21.8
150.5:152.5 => 21.9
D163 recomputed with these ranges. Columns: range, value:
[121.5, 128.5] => 20.75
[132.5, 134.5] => 21.12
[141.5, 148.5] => 20.14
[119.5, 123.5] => 20.96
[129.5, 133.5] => 20.84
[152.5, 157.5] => 21.73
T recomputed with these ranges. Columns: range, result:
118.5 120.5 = 20.9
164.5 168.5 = 22.5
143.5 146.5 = 20.7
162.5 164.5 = 22.1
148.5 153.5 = 21.9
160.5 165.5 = 22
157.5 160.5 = 22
